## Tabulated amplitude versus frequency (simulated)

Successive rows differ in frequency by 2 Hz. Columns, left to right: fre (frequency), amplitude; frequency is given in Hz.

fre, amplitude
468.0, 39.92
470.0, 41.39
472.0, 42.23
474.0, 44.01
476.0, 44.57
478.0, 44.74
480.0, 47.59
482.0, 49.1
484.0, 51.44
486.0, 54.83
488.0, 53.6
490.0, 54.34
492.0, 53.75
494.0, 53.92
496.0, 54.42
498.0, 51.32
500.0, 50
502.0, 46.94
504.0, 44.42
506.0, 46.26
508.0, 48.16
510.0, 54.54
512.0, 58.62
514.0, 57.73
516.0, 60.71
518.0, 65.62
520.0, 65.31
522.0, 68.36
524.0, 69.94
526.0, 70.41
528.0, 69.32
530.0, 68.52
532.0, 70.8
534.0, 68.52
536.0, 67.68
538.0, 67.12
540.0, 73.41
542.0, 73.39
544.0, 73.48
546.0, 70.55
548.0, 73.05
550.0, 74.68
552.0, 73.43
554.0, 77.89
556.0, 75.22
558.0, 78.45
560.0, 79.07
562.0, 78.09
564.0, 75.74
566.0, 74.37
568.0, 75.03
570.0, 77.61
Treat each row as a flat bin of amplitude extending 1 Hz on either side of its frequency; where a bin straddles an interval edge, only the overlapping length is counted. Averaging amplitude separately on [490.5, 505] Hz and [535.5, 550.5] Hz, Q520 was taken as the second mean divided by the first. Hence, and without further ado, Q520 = 1.41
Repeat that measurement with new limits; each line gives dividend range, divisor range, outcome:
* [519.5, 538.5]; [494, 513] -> 1.36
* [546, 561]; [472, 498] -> 1.51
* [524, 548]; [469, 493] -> 1.45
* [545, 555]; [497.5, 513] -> 1.48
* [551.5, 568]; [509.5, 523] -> 1.24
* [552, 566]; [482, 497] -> 1.44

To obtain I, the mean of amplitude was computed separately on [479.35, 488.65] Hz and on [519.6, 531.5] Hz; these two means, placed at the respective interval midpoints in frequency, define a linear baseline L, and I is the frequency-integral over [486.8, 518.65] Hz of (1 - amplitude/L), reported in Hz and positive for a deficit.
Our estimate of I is 3.16 Hz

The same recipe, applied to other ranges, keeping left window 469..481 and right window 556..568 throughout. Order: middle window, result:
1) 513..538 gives -1.5 Hz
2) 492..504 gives 0.4 Hz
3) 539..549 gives -0.4 Hz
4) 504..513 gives 0.9 Hz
